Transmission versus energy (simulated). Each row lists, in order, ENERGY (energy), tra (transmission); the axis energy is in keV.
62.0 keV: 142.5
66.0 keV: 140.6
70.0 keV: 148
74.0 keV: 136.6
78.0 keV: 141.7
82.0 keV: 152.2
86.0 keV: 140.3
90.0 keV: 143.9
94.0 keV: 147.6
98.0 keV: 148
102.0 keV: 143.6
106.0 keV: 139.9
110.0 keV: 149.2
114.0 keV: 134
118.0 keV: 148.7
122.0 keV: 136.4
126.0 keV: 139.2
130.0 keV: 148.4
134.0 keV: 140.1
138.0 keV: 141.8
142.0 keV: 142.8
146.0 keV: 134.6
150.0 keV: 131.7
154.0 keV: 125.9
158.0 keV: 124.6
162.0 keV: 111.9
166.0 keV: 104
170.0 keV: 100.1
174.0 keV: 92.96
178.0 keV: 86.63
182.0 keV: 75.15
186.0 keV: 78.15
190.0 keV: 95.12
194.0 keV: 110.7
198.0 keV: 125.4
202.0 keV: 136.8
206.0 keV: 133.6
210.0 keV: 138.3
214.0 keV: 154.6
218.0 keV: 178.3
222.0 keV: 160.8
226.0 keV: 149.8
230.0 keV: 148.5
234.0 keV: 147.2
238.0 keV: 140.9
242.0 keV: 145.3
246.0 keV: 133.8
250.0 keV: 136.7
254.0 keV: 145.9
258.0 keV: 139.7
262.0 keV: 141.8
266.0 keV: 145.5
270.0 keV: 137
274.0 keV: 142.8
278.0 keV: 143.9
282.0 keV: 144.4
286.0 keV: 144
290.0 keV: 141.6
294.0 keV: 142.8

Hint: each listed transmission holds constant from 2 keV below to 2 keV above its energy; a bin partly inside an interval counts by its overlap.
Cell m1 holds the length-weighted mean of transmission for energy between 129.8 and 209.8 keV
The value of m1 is 117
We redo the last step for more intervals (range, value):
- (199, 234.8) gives 149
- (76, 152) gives 142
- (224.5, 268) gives 143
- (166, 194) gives 90.8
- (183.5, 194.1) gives 90.9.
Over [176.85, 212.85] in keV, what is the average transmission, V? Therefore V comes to 110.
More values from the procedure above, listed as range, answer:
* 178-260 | 133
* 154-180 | 105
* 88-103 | 146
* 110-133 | 142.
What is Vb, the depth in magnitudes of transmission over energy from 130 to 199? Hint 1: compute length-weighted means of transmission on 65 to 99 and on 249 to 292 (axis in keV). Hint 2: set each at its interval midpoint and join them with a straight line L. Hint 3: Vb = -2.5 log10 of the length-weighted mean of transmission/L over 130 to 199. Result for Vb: 0.25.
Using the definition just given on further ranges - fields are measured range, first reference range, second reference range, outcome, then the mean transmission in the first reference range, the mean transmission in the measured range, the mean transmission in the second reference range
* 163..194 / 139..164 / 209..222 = 0.46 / 129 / 92.3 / 159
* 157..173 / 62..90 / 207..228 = 0.36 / 143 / 108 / 155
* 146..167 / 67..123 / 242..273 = 0.17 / 144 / 122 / 140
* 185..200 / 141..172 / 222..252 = 0.26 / 121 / 104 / 144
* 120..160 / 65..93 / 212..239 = 0.09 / 144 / 137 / 155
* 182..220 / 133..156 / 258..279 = 0.11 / 136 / 125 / 142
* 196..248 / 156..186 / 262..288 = -0.21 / 97.9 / 146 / 143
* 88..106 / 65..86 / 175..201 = -0.08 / 144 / 145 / 96.7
